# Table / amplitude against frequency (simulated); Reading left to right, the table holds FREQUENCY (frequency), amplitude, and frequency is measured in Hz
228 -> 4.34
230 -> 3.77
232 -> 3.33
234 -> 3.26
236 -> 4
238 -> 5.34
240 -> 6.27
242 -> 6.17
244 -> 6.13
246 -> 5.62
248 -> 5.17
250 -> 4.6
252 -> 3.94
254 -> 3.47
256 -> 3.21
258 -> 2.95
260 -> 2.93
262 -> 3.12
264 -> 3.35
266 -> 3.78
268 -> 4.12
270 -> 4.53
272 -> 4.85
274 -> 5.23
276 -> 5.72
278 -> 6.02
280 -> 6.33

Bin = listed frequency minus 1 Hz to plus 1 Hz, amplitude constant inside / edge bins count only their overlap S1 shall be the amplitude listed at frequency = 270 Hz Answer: 4.53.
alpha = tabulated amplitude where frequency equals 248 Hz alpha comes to 5.17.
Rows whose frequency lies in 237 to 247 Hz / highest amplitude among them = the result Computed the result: 6.27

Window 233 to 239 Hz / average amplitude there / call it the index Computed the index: 4.2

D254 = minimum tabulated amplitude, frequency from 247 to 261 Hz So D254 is 2.93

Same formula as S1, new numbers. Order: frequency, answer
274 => 5.23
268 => 4.12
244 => 6.13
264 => 3.35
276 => 5.72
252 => 3.94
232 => 3.33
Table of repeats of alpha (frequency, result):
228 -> 4.34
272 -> 4.85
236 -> 4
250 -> 4.6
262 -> 3.12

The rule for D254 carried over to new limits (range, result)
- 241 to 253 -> 3.94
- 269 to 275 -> 4.53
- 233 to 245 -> 3.26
